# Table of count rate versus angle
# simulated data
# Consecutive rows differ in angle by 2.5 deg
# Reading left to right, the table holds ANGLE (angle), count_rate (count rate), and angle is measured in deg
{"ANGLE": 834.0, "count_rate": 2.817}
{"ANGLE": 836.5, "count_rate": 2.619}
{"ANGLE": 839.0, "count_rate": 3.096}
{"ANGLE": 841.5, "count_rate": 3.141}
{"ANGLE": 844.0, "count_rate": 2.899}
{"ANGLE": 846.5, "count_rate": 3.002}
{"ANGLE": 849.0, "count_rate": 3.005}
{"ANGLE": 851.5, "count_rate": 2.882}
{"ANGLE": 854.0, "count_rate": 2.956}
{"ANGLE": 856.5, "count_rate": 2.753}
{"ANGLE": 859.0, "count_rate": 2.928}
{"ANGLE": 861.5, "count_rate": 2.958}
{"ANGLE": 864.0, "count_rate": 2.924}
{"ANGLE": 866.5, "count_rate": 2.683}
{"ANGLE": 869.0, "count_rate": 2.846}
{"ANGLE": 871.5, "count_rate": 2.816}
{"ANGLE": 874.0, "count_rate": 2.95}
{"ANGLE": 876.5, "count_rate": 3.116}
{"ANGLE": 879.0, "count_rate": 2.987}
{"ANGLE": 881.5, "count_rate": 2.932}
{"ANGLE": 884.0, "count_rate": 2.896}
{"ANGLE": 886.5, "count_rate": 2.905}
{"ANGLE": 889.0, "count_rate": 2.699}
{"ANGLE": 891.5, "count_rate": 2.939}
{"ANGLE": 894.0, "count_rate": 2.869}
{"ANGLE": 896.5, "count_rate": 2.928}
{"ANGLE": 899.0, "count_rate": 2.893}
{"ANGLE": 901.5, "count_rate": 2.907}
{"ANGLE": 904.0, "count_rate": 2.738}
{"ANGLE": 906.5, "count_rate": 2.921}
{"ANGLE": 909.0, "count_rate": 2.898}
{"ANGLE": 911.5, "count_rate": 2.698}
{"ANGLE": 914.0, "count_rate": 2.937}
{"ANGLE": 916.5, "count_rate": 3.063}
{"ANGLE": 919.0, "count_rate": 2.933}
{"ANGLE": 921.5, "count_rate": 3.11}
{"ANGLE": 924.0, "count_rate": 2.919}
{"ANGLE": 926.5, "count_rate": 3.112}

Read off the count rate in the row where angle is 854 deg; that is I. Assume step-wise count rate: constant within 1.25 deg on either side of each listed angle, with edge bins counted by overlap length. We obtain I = 2.956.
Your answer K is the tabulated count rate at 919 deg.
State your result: 2.933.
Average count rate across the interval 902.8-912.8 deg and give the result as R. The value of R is 2.81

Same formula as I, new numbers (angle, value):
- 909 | 2.898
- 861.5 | 2.958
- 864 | 2.924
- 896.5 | 2.928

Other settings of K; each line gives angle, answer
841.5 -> 3.141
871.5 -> 2.816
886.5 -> 2.905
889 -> 2.699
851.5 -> 2.882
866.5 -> 2.683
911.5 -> 2.698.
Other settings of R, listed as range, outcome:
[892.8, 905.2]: 2.87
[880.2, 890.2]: 2.86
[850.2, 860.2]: 2.88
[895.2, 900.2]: 2.91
